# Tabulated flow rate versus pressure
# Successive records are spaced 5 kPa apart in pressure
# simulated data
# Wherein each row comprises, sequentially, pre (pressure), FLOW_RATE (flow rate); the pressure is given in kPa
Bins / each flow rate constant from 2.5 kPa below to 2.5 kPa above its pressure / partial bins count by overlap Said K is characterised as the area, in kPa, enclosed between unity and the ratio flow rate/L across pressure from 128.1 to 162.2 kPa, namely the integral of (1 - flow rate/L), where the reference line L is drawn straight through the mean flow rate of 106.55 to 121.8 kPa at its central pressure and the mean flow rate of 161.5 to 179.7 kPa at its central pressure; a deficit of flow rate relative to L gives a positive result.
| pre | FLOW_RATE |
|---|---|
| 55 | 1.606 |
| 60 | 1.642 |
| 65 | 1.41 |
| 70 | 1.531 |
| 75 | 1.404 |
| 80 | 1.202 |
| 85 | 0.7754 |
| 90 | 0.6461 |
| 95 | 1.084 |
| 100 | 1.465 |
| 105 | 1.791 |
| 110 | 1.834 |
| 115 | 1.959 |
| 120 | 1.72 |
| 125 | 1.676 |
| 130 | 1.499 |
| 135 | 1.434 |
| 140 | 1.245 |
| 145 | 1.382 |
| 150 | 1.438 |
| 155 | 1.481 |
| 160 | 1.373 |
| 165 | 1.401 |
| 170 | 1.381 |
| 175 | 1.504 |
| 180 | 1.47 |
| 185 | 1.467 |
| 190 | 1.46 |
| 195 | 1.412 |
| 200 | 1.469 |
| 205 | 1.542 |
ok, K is 4.4 kPa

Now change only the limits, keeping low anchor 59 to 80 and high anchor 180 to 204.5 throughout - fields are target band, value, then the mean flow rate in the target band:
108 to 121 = -3.5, 1.85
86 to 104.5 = 4.2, 1.12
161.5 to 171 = 0.4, 1.39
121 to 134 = -1.2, 1.59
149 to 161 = 0.2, 1.44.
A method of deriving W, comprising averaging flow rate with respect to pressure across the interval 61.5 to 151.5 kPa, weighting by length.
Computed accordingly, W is 1.42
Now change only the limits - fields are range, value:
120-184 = 1.45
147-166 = 1.42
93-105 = 1.39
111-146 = 1.58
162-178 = 1.43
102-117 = 1.84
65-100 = 1.15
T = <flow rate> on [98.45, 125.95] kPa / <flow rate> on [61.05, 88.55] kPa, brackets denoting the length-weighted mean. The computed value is 1.4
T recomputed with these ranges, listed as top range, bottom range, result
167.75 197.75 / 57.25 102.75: 1.16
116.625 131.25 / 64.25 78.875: 1.16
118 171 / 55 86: 1.06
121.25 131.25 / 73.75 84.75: 1.36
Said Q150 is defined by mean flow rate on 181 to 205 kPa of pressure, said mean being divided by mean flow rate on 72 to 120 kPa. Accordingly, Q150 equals 1.1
